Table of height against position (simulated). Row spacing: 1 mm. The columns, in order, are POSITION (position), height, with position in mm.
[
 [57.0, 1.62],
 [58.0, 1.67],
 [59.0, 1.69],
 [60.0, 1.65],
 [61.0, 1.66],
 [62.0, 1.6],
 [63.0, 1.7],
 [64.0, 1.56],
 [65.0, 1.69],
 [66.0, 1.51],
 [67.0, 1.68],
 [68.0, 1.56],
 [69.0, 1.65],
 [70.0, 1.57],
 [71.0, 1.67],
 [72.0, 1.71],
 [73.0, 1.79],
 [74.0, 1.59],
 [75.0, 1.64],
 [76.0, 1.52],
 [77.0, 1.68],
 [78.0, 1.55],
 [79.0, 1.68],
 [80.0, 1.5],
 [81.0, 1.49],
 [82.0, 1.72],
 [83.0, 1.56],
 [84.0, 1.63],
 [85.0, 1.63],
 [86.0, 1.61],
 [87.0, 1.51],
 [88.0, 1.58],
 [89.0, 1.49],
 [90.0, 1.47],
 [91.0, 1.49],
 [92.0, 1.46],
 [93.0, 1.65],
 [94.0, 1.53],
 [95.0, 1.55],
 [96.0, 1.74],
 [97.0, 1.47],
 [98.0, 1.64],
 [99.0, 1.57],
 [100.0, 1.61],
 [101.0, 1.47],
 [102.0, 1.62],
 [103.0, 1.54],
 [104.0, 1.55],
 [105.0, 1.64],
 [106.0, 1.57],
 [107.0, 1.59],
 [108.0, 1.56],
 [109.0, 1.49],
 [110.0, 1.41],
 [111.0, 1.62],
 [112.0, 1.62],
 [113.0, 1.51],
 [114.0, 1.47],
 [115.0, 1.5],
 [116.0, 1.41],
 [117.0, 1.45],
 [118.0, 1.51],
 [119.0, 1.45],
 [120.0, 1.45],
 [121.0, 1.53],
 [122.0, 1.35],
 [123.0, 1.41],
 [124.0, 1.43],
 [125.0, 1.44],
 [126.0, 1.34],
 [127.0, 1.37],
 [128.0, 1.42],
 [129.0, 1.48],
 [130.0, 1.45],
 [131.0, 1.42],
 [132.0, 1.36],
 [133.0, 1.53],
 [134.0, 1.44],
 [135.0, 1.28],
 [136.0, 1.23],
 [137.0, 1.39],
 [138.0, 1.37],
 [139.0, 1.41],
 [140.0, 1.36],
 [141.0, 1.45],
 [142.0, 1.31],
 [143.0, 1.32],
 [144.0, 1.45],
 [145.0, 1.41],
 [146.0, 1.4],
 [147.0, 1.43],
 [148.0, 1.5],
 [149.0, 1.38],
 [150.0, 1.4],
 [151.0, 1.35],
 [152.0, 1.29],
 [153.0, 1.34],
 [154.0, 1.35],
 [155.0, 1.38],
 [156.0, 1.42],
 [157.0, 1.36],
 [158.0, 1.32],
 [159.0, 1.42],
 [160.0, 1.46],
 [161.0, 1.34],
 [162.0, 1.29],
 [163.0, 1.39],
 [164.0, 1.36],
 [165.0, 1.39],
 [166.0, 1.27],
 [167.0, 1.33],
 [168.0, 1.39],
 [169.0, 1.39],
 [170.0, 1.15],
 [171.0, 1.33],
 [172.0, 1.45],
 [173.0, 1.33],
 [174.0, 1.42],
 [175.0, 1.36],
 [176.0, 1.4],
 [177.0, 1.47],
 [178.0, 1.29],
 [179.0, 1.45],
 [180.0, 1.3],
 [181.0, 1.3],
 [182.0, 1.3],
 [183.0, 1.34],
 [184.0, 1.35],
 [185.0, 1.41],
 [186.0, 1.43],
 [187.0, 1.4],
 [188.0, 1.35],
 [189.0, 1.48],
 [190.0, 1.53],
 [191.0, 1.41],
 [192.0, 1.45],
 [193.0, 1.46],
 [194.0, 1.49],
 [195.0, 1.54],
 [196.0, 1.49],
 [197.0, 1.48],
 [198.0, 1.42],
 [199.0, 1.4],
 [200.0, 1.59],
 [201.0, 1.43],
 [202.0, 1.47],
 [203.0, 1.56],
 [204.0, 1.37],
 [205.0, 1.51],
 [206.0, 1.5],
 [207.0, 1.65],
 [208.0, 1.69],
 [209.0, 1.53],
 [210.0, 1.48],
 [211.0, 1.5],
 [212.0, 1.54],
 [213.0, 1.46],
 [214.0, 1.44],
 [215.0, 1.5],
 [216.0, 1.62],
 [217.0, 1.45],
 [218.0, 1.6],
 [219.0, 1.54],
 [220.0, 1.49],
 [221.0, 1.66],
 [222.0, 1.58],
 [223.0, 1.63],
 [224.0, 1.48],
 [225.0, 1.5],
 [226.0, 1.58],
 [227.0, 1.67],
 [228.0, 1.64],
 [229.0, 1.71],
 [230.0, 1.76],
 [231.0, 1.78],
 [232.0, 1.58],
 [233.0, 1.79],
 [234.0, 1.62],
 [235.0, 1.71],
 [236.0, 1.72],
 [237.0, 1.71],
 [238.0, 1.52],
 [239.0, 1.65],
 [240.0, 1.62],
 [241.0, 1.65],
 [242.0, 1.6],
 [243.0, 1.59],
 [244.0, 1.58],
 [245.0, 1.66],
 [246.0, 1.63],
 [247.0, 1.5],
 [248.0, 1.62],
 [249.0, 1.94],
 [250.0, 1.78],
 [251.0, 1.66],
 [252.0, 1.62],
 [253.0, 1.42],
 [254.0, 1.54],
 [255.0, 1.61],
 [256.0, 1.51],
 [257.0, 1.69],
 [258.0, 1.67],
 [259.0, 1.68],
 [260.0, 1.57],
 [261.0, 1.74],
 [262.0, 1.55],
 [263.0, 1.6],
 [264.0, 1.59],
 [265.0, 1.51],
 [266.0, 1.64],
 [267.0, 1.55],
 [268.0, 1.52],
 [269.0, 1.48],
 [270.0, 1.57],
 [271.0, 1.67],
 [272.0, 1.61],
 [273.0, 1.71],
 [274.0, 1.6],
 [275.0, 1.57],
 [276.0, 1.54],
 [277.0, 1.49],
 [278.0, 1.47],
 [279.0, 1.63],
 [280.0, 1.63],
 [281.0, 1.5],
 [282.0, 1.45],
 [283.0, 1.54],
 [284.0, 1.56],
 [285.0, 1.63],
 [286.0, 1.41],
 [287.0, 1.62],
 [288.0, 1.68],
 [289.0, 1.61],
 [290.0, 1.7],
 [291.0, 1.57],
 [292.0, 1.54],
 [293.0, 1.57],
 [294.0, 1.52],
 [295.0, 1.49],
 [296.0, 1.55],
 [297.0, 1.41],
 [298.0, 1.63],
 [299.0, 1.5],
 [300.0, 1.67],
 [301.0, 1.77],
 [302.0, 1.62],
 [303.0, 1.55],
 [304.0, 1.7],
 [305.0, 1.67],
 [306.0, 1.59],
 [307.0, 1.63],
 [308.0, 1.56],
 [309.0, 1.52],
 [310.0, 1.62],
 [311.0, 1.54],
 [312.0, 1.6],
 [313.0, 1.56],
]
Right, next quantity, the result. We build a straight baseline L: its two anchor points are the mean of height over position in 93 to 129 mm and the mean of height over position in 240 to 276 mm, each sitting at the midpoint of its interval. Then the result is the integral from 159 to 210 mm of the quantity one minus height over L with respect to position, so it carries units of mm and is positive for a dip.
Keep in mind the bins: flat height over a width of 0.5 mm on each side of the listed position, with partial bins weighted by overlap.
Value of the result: 4.7 mm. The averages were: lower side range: 1.51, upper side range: 1.61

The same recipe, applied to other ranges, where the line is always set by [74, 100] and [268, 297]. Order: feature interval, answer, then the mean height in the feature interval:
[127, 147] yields 2.3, 1.39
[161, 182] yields 2.9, 1.35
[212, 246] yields -0.9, 1.61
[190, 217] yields 1.2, 1.5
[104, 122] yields 0.7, 1.51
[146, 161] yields 1.8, 1.38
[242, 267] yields -0.8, 1.62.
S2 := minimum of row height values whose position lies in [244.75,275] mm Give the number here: 1.42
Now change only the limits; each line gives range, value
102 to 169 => 1.23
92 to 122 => 1.35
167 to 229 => 1.15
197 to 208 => 1.37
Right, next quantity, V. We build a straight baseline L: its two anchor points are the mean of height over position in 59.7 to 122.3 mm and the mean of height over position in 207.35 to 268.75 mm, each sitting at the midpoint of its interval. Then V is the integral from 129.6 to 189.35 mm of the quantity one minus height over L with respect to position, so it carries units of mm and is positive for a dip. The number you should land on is 8.0 mm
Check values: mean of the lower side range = 1.57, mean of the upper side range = 1.61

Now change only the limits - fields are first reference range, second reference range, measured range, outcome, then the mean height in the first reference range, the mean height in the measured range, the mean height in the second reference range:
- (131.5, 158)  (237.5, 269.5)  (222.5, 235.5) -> -0.8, 1.38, 1.65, 1.61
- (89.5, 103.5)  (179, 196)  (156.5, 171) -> 1.0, 1.56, 1.35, 1.41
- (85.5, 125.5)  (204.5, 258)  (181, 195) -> 1.4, 1.52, 1.42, 1.6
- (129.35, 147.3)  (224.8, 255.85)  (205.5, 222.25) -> 0.4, 1.39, 1.54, 1.64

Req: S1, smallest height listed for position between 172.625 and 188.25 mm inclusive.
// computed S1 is 1.29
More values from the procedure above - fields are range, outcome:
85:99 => 1.46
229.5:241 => 1.52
